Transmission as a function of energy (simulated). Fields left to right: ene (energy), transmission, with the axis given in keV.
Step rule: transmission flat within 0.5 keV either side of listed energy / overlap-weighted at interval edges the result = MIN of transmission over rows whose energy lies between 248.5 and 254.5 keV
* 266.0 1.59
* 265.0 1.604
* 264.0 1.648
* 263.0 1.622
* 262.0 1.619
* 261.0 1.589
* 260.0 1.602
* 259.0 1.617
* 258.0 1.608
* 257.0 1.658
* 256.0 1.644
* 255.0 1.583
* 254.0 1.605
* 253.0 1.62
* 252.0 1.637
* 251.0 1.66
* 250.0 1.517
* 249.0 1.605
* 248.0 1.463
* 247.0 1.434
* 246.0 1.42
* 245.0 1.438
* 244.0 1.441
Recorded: 1.517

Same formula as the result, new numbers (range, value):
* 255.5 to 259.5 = 1.608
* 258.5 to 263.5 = 1.589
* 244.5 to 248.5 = 1.42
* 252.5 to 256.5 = 1.583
